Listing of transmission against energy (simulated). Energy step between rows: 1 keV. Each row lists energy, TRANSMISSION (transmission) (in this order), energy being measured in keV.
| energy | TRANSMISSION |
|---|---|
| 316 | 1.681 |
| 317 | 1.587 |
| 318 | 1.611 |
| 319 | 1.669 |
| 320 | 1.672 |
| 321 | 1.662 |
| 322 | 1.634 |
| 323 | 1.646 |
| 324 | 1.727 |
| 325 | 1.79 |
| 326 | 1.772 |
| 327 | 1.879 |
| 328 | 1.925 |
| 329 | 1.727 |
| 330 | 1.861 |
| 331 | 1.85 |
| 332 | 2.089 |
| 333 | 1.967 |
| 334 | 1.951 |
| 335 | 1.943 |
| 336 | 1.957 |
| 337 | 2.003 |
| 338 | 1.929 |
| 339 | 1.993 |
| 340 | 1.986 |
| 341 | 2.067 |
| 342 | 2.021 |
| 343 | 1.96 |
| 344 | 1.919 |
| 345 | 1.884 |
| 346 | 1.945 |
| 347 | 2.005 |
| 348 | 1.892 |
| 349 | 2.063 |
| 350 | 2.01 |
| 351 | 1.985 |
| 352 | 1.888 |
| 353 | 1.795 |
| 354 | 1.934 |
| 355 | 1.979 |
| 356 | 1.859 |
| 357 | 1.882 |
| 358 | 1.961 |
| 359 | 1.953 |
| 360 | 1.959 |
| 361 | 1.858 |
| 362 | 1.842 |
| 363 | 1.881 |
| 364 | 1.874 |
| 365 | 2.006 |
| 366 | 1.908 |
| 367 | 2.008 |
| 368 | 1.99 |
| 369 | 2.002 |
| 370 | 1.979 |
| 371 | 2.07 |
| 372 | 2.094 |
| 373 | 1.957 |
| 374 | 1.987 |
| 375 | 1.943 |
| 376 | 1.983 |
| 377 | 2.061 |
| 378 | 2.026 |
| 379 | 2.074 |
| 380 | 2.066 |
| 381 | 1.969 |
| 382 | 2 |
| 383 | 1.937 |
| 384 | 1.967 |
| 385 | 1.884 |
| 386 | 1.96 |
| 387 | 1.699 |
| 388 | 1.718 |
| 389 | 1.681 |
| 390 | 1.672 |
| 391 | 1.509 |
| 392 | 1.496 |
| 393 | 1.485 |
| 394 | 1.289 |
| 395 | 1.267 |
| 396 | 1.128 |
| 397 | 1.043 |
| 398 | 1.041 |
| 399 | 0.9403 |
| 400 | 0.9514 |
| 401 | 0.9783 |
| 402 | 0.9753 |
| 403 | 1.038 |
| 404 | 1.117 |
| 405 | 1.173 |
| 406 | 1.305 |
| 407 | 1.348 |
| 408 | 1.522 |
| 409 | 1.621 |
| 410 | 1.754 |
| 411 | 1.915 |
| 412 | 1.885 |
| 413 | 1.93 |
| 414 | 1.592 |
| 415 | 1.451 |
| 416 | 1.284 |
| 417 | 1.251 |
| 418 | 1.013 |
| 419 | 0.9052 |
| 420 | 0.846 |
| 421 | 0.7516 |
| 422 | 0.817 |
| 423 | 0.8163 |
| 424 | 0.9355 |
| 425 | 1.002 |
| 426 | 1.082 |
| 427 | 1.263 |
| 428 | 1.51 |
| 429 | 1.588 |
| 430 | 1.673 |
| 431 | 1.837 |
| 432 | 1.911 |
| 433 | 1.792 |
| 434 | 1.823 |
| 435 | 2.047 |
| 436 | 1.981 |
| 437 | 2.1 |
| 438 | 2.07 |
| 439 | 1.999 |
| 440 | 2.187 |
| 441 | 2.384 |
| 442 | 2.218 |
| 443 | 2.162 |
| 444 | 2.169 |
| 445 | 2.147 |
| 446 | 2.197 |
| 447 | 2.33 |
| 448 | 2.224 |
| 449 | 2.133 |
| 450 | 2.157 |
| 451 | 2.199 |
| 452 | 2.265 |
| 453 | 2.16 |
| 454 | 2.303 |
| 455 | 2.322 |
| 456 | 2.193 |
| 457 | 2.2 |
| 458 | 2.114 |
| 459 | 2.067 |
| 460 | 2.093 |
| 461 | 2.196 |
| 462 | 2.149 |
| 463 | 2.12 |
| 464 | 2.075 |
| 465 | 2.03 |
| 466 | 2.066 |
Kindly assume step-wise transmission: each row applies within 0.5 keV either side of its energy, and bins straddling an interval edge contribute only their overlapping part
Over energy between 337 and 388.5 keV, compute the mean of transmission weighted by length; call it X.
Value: 1.95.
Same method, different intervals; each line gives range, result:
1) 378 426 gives 1.41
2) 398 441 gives 1.43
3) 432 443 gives 2.06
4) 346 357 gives 1.94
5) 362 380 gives 1.99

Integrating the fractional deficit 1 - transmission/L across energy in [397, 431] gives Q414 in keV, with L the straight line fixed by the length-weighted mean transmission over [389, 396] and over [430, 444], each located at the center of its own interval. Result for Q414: 9.2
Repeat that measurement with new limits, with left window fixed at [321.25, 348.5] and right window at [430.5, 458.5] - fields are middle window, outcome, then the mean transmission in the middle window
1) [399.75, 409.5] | 3.99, 1.21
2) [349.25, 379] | 0.05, 1.96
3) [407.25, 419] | 3.02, 1.53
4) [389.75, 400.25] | 4.00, 1.25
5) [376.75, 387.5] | 0.17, 1.97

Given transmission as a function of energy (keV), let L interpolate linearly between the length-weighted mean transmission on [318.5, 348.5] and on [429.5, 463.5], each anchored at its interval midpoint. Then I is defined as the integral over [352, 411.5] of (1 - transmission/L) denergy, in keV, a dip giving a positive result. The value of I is 8.2 keV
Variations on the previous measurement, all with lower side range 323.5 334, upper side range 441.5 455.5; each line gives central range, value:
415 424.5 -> 5.11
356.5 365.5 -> 0.20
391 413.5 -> 8.10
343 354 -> -0.11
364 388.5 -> 0.40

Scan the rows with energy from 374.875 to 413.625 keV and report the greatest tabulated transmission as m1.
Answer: 2.074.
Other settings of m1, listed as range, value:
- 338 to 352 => 2.067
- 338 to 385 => 2.094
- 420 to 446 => 2.384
